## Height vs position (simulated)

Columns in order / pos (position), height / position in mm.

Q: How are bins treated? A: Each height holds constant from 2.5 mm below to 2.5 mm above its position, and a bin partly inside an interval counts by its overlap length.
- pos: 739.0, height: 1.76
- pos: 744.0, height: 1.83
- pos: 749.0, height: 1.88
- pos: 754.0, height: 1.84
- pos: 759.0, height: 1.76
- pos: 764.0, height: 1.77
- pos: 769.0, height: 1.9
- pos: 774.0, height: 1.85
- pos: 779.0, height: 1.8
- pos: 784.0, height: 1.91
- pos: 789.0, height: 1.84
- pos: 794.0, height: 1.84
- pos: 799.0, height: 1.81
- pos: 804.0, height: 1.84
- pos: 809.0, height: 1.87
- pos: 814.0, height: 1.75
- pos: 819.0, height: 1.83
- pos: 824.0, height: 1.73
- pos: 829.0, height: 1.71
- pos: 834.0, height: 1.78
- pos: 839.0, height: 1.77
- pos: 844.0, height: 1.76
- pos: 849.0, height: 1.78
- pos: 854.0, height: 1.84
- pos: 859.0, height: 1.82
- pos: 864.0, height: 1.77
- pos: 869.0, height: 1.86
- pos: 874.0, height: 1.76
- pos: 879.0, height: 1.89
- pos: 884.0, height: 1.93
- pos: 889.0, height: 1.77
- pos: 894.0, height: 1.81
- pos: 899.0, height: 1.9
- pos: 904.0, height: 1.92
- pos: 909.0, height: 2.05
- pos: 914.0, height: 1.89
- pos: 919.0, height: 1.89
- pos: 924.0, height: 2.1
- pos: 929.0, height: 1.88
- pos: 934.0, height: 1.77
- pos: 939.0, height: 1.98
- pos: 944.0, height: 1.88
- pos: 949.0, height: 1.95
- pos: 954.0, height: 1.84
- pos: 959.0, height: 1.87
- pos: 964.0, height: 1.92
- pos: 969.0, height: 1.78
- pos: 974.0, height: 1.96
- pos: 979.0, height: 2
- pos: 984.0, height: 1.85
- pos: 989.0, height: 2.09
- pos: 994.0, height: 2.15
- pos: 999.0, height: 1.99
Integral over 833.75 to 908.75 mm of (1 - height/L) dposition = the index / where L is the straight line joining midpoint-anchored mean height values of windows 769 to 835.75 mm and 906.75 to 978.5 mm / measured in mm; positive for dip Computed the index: 1.29 mm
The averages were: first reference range 1.82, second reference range 1.91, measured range 1.83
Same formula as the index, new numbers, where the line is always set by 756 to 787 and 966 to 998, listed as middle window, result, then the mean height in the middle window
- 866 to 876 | 0.46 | 1.81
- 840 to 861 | 0.97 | 1.8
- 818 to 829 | 0.64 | 1.76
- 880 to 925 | 0.20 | 1.91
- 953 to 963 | 0.45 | 1.87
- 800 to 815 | 0.24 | 1.83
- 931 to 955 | 0.73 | 1.89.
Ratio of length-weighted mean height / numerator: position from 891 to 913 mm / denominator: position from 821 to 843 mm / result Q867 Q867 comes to 1.09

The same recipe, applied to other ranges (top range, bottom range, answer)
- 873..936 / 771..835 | 1.04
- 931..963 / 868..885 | 1.02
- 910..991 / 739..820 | 1.05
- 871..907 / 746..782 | 1.01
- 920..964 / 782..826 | 1.05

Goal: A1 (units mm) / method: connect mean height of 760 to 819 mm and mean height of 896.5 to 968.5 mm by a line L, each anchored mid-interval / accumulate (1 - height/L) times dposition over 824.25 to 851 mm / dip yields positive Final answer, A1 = 1.48 mm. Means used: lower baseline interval 1.83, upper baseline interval 1.91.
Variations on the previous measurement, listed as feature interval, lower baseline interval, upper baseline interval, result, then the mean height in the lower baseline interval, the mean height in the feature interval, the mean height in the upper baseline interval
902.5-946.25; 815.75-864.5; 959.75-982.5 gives -1.58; 1.78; 1.93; 1.91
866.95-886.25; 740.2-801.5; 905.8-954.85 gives 0.37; 1.83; 1.86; 1.93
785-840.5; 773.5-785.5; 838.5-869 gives 0.77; 1.85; 1.8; 1.8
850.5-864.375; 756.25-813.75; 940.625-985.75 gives 0.33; 1.83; 1.81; 1.9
